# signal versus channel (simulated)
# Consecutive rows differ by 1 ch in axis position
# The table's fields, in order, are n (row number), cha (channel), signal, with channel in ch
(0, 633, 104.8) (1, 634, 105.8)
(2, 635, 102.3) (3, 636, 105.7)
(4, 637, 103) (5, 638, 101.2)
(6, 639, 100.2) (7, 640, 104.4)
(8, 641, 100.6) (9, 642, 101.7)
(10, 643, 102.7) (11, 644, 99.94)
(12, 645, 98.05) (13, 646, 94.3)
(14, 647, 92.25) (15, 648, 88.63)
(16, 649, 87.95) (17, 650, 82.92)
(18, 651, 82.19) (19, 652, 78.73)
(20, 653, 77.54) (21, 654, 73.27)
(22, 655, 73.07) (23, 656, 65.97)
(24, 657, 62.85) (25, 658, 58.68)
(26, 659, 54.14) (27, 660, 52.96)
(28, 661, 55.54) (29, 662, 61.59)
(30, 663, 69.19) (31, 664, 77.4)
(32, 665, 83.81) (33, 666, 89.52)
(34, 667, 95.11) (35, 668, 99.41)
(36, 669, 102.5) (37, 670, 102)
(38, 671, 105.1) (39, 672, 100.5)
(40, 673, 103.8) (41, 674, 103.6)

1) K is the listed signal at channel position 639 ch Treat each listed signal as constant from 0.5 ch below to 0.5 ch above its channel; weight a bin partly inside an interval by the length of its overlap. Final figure 100.2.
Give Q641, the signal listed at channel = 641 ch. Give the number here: 100.6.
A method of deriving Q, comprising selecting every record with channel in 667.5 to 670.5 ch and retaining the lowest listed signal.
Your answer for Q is 99.41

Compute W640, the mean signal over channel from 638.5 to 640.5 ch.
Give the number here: 102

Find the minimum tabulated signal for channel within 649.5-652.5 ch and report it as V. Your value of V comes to 78.73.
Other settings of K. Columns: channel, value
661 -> 55.54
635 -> 102.3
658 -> 58.68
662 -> 61.59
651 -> 82.19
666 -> 89.52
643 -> 102.7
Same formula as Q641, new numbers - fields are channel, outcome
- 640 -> 104.4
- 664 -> 77.4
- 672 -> 100.5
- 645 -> 98.05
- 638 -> 101.2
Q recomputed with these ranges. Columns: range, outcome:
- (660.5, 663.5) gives 55.54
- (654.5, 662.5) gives 52.96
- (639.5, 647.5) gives 92.25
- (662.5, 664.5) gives 69.19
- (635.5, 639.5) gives 100.2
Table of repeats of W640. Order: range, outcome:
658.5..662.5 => 56.1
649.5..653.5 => 80.3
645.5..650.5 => 89.2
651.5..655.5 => 75.7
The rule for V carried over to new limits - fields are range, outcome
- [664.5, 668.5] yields 83.81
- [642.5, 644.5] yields 99.94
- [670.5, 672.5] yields 100.5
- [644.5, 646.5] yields 94.3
